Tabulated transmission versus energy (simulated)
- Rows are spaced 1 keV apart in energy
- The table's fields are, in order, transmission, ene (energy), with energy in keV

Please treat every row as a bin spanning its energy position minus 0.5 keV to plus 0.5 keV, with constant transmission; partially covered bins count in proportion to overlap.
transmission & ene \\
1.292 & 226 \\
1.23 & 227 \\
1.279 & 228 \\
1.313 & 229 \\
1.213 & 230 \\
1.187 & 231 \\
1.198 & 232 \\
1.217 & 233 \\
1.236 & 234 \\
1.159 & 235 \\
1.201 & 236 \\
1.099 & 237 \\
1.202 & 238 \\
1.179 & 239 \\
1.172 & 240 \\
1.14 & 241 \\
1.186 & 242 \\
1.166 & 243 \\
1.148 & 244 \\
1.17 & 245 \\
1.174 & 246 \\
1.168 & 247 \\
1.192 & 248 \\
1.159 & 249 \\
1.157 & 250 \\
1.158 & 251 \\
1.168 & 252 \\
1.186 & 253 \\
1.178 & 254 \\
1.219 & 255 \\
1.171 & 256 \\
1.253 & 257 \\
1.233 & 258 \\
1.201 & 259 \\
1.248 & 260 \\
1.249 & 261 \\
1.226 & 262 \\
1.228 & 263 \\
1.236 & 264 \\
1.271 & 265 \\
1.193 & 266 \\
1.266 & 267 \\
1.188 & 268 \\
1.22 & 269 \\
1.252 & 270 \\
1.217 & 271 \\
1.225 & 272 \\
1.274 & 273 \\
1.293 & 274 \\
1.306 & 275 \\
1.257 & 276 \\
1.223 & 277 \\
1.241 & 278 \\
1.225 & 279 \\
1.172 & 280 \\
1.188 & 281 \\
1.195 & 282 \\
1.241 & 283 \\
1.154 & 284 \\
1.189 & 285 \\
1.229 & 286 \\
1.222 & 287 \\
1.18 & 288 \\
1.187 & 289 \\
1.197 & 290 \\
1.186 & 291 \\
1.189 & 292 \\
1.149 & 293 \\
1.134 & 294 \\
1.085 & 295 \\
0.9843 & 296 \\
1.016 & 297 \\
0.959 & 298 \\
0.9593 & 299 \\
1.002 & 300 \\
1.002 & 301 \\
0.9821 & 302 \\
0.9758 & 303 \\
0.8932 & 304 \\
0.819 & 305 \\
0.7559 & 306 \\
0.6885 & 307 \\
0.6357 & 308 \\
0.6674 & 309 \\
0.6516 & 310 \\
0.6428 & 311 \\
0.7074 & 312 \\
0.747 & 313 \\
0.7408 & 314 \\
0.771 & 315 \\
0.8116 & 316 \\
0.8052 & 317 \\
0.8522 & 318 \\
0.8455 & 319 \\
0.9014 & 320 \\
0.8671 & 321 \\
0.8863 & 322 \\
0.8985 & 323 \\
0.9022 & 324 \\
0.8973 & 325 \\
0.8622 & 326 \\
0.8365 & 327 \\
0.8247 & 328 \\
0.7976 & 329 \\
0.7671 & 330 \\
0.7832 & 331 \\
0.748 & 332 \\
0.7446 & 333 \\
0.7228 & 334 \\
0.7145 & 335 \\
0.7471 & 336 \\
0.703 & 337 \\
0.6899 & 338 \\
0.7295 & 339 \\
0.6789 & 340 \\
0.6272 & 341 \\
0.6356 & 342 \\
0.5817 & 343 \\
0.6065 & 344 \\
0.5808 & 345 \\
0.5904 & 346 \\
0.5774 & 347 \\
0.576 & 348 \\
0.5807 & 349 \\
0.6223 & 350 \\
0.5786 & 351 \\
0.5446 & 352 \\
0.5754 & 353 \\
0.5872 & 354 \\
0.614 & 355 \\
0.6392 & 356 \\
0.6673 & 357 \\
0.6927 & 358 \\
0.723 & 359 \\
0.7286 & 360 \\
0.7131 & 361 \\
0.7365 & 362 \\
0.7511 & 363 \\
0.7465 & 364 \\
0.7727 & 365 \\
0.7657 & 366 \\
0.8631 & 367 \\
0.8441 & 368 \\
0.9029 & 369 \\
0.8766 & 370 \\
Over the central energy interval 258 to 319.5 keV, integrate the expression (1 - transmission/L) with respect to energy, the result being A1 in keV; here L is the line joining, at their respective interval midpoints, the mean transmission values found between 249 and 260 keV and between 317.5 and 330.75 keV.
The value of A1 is -1.8 keV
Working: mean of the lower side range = 1.19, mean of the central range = 1.06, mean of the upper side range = 0.855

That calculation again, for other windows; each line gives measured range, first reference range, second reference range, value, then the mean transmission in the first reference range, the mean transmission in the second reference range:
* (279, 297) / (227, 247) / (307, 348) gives -4.4 keV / 1.19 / 0.742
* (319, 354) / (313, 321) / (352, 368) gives 2.4 keV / 0.817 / 0.704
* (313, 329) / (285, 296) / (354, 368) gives 2.2 keV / 1.17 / 0.724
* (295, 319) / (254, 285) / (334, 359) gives 2.7 keV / 1.23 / 0.635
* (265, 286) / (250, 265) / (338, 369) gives -2.2 keV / 1.21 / 0.669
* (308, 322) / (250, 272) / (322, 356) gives 1.4 keV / 1.22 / 0.697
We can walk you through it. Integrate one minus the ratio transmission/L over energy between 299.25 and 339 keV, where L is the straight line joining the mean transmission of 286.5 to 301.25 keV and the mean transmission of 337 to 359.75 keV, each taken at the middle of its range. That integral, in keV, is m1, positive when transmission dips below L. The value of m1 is 3.2 keV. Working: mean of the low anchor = 1.1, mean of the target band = 0.802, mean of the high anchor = 0.626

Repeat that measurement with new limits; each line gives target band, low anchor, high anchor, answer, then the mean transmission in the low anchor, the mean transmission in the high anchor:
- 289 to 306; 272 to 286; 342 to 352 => 0.4 keV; 1.23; 0.588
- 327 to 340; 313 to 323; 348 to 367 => 0.3 keV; 0.83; 0.672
